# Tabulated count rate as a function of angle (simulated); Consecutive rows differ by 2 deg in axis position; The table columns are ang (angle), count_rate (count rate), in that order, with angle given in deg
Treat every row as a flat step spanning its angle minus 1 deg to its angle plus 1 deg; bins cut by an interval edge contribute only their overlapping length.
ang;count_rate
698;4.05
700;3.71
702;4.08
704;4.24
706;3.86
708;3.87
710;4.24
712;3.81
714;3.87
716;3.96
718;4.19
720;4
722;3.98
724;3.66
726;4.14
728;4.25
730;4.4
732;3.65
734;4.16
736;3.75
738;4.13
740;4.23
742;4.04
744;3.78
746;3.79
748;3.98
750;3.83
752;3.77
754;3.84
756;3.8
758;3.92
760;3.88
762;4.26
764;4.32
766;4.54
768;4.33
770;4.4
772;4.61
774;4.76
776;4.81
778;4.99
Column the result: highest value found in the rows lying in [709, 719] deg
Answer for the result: 4.24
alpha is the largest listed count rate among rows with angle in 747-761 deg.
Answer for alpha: 3.98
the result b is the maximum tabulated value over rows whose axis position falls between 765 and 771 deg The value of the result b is 4.54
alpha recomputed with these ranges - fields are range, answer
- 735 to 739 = 4.13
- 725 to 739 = 4.4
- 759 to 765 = 4.32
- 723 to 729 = 4.25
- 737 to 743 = 4.23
